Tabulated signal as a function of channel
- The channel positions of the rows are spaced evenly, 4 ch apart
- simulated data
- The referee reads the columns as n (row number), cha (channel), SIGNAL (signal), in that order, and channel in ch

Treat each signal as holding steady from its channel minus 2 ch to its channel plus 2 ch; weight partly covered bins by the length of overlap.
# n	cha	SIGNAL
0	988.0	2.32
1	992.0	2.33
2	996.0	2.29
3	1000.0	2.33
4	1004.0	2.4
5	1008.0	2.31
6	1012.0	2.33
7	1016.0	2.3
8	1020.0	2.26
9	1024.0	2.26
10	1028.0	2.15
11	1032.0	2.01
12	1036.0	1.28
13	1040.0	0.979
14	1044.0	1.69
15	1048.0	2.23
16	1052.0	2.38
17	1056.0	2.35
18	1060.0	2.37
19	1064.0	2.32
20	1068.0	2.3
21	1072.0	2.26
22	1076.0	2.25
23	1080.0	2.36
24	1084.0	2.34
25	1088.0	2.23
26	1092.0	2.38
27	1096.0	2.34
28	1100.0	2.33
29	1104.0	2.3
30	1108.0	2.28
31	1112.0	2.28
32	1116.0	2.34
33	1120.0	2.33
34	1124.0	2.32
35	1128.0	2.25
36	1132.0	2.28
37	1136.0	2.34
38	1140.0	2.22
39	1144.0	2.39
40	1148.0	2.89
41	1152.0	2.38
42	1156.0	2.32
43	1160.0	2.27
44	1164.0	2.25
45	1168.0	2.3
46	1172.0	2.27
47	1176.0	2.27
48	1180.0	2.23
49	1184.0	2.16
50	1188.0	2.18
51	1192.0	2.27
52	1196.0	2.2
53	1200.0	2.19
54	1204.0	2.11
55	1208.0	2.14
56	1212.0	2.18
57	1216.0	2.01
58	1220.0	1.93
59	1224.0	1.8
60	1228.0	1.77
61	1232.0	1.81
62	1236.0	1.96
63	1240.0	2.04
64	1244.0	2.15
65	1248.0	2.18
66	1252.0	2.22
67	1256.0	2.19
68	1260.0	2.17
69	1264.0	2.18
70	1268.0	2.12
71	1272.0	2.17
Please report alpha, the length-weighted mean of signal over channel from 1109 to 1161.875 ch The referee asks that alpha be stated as 2.35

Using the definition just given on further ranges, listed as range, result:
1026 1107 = 2.14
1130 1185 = 2.33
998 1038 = 2.16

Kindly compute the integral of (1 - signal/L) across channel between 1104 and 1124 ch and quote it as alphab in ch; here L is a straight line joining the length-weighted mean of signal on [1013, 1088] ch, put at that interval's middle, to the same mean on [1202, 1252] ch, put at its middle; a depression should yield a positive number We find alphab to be -2.2 ch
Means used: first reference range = 2.12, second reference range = 2.02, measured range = 2.31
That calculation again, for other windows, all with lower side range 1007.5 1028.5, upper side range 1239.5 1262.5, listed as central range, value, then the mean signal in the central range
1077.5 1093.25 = -0.56 ch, 2.32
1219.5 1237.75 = 2.77 ch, 1.85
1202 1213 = 0.23 ch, 2.14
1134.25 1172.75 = -2.69 ch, 2.37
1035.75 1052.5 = 4.18 ch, 1.7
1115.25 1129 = -0.53 ch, 2.31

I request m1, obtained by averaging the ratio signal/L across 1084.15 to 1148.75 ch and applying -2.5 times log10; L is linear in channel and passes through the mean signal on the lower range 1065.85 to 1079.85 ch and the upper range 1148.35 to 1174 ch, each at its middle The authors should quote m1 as -0.01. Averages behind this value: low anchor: 2.28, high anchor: 2.34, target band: 2.33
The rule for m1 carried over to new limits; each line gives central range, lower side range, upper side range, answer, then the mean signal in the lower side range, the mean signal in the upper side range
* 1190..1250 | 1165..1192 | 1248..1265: 0.08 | 2.24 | 2.19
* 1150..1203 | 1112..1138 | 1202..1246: -0.05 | 2.31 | 1.99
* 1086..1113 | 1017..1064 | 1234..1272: -0.13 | 2.02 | 2.14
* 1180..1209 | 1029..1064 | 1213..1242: -0.14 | 1.94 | 1.91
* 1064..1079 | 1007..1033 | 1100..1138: -0.01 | 2.24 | 2.3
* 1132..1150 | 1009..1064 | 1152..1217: -0.13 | 2.06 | 2.22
